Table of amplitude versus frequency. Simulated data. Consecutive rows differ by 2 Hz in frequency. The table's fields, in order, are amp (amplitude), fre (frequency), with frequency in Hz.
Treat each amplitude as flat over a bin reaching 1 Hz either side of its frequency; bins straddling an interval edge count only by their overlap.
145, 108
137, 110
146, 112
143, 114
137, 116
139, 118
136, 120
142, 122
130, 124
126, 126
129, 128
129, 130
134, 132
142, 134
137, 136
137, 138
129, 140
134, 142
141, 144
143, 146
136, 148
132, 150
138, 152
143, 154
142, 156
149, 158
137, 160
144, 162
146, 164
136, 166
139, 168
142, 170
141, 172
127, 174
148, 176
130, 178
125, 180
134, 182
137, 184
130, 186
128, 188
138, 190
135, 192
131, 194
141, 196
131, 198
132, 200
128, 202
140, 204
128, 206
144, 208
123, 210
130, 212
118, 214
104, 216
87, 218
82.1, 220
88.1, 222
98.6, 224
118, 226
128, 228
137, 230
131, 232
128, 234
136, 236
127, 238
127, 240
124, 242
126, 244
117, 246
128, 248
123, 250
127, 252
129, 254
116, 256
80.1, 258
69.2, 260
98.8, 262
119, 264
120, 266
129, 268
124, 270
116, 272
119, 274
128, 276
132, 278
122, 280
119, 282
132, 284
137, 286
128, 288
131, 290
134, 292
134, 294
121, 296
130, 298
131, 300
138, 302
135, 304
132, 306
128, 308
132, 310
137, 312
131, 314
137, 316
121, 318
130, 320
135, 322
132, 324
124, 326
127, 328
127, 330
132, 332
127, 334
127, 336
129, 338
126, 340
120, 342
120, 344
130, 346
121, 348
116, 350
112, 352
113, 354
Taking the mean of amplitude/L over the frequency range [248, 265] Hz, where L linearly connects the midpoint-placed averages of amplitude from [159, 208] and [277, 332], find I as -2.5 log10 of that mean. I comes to 0.21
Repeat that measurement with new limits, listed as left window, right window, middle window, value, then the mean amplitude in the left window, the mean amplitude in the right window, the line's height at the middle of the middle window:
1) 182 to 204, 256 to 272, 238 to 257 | -0.10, 133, 107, 113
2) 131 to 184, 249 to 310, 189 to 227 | 0.09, 138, 123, 132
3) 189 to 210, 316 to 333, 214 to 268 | 0.16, 134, 129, 132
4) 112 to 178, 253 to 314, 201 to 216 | 0.02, 138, 123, 131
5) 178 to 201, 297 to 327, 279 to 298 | 0.03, 133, 132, 132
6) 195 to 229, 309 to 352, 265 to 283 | 0.00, 119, 127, 123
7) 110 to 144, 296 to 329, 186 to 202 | 0.01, 136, 131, 134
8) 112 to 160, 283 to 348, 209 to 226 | 0.27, 137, 130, 134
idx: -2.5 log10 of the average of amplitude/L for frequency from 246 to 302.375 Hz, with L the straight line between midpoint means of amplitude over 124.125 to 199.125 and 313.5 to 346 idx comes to 0.076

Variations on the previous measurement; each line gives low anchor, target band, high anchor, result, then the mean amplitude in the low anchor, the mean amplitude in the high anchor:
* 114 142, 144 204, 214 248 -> -0.084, 135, 117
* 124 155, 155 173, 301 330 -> -0.056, 135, 131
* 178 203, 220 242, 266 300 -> 0.086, 132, 127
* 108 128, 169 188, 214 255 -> -0.059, 137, 118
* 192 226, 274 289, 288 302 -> 0.010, 120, 131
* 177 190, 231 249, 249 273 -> -0.084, 131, 113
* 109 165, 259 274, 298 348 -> 0.183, 138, 129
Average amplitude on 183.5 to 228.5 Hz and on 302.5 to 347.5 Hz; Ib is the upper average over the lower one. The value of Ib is 1.1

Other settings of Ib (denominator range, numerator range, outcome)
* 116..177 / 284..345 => 0.94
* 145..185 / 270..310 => 0.93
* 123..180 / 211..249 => 0.86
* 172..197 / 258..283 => 0.86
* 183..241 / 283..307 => 1.06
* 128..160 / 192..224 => 0.87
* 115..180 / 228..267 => 0.87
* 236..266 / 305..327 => 1.13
